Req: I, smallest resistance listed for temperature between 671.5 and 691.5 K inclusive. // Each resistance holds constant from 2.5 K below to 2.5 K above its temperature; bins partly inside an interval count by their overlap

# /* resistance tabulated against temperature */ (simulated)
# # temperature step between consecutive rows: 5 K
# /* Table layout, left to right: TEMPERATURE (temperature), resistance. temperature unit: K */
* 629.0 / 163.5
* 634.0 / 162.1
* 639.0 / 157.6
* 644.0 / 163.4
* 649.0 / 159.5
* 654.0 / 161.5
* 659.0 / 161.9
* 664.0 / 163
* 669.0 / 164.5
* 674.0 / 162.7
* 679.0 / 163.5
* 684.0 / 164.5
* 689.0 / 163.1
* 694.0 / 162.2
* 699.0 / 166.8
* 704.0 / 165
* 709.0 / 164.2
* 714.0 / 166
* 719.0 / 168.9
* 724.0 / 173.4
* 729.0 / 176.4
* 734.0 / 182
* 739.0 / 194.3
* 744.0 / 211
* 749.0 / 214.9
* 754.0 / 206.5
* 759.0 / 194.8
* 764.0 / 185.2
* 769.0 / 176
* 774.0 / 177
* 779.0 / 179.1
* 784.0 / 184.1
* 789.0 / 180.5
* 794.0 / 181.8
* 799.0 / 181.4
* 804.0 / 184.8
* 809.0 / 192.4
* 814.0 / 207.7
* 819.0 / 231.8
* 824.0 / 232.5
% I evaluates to 162.7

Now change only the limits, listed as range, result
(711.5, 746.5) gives 166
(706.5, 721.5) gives 164.2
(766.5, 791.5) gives 176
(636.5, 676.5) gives 157.6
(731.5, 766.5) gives 182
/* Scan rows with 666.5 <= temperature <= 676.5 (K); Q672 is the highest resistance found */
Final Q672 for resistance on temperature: 164.5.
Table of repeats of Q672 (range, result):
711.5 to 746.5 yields 211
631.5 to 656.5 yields 163.4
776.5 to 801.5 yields 184.1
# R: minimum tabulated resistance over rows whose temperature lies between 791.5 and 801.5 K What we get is 181.4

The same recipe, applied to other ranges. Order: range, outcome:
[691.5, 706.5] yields 162.2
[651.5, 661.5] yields 161.5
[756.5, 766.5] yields 185.2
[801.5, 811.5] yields 184.8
